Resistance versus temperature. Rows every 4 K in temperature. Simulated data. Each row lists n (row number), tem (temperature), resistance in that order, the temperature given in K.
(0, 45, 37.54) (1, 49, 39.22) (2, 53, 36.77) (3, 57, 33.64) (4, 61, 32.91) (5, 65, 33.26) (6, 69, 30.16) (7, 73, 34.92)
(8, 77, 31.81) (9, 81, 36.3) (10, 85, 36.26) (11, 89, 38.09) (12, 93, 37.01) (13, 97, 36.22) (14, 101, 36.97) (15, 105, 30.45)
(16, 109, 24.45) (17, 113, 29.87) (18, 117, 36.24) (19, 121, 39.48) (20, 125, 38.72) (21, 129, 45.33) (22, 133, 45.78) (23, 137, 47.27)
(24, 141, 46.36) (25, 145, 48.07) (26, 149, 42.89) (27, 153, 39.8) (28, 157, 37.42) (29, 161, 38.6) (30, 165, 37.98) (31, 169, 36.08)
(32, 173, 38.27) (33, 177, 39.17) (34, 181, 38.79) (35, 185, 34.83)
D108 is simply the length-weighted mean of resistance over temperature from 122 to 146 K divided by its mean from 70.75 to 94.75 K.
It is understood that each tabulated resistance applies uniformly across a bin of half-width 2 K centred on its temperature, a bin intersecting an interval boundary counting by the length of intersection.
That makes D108 1.3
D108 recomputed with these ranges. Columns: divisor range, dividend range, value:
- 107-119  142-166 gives 1.36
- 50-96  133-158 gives 1.27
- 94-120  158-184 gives 1.16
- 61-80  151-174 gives 1.16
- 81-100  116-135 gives 1.12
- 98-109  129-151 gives 1.43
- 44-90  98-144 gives 1.10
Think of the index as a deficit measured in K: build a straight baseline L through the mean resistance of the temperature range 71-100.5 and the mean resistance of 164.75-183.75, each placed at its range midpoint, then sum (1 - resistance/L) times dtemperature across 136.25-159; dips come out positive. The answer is -3.7 K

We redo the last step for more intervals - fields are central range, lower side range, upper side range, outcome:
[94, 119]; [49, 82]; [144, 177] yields 2.6 K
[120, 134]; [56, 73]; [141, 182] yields -1.8 K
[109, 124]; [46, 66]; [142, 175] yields 1.6 K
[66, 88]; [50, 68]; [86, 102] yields 1.0 K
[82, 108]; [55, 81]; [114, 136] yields 0.9 K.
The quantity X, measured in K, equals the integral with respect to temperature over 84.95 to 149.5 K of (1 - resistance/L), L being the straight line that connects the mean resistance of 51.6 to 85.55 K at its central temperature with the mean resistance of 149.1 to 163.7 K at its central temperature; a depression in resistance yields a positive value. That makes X -3.3 K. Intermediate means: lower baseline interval 33.9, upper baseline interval 39.1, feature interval 38.8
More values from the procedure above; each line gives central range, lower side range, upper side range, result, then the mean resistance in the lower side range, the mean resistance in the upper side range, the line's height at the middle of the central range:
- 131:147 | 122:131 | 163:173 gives -2.6 K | 41.7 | 37.3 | 40.4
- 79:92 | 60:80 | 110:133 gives -1.0 K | 32.8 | 38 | 34.4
